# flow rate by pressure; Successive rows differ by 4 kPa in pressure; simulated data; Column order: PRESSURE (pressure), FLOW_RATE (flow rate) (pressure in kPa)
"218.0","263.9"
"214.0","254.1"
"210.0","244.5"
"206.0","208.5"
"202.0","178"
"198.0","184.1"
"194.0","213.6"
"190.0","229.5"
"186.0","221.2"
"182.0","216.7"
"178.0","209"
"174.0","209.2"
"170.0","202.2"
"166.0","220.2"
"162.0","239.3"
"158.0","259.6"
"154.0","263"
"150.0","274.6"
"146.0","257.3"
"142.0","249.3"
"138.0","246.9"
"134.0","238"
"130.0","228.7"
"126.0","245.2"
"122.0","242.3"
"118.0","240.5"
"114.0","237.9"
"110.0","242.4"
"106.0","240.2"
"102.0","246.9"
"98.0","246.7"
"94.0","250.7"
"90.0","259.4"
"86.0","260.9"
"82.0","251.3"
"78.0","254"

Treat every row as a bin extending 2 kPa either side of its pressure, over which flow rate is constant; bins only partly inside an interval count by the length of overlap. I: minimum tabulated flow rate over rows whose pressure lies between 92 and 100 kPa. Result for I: 246.7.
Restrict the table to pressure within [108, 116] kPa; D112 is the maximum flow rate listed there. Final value 242.4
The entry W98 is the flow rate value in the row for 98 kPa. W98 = 246.7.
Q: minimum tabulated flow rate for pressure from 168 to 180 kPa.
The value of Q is 202.2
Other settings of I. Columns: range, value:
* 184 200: 184.1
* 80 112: 240.2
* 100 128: 237.9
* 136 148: 246.9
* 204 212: 208.5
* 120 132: 228.7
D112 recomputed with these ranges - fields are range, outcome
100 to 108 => 246.9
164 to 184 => 220.2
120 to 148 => 257.3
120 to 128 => 245.2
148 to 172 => 274.6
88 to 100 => 259.4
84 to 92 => 260.9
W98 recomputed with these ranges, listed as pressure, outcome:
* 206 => 208.5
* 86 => 260.9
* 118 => 240.5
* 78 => 254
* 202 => 178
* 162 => 239.3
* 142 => 249.3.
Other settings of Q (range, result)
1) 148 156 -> 263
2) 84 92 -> 259.4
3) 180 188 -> 216.7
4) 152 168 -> 220.2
